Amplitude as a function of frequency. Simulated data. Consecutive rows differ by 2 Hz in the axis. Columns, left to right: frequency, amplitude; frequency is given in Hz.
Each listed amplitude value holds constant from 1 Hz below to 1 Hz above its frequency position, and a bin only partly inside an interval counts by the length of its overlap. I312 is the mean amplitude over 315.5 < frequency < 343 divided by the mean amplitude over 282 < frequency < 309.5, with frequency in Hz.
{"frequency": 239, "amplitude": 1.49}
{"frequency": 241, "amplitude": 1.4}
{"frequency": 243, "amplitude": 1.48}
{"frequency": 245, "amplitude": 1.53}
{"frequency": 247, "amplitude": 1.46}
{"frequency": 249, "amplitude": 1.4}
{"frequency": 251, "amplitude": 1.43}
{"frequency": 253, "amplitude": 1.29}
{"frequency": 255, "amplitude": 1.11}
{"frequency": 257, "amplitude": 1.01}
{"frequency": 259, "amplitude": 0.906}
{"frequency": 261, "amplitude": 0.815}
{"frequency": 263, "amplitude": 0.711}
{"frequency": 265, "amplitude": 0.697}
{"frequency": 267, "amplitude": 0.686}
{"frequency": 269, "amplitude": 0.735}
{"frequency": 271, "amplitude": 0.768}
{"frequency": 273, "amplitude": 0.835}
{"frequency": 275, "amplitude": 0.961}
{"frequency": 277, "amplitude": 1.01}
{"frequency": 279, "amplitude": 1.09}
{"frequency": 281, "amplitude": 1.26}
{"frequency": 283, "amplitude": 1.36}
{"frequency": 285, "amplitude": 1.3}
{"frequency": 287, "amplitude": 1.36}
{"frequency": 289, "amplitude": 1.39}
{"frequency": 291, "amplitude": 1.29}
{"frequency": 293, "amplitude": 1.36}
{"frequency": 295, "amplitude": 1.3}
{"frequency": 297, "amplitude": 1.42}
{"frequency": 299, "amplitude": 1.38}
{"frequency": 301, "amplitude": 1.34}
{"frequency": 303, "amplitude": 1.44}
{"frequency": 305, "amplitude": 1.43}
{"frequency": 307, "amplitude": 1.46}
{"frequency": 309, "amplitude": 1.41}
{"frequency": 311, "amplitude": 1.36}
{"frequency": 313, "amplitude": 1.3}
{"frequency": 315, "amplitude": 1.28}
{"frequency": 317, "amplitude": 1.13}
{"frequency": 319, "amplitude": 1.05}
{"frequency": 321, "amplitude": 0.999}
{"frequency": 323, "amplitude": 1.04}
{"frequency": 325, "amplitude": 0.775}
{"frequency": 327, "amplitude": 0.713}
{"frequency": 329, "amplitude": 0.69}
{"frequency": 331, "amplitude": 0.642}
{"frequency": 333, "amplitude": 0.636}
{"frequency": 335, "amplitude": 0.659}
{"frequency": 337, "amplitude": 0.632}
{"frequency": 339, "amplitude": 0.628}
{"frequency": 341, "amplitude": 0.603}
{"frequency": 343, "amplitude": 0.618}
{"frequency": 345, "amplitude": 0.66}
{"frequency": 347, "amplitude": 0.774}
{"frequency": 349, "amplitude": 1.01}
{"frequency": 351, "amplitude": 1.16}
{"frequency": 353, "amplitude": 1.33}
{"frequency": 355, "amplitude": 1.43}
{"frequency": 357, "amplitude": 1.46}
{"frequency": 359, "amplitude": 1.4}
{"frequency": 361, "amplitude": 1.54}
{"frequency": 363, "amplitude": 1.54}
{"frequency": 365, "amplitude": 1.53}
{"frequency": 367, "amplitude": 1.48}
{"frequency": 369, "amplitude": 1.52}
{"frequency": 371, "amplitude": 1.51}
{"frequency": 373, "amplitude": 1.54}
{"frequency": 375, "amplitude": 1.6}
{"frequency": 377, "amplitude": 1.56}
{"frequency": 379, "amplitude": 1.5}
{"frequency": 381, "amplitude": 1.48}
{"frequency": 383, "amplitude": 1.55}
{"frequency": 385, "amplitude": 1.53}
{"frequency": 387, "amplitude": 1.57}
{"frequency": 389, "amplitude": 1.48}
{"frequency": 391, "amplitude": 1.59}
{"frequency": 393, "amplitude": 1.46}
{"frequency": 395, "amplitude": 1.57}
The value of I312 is 0.57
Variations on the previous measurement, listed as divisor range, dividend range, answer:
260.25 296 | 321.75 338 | 0.69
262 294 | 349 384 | 1.39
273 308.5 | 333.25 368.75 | 0.84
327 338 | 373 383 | 2.34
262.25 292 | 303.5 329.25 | 1.11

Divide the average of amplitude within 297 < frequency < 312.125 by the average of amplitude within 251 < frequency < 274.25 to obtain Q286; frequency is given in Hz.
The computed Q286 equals 1.6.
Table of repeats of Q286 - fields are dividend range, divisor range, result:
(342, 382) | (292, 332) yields 1.13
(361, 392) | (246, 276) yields 1.55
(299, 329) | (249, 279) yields 1.25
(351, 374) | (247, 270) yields 1.46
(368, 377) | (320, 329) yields 1.79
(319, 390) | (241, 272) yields 1.08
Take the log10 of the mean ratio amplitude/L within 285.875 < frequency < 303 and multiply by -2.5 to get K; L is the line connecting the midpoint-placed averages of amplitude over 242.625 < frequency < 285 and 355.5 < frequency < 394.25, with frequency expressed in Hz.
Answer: -0.14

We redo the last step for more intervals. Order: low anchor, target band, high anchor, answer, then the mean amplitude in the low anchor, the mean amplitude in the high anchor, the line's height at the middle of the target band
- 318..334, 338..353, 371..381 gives 0.34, 0.818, 1.54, 1.1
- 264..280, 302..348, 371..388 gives 0.21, 0.848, 1.54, 1.19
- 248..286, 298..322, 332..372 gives -0.22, 1.02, 1.11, 1.06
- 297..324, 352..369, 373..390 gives 0.00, 1.28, 1.53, 1.46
